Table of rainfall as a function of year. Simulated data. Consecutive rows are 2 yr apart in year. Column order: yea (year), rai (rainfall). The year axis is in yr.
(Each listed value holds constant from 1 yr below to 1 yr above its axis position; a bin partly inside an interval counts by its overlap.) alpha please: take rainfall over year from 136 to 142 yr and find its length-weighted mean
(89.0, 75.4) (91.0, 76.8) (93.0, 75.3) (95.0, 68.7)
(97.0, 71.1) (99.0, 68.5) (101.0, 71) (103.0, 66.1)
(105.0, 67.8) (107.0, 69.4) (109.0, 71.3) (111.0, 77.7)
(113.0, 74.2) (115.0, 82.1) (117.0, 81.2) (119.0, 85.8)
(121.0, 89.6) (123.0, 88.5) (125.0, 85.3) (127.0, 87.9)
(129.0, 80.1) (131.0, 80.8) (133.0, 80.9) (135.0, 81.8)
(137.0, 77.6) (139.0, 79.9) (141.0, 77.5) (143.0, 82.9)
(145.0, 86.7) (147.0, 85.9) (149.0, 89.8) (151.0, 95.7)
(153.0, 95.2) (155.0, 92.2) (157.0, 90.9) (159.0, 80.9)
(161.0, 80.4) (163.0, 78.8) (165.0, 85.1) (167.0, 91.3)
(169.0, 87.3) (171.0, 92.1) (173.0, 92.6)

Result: 78.3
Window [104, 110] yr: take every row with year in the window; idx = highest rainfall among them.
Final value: 71.3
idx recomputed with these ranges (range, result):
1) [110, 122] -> 89.6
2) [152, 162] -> 95.2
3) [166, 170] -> 91.3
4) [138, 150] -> 89.8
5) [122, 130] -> 88.5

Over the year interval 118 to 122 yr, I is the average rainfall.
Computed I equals 87.7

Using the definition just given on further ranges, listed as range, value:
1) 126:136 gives 82.3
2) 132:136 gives 81.3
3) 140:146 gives 82.4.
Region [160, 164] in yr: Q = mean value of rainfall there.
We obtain 79.6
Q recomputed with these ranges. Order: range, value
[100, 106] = 68.3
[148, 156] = 93.2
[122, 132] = 84.5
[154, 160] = 88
